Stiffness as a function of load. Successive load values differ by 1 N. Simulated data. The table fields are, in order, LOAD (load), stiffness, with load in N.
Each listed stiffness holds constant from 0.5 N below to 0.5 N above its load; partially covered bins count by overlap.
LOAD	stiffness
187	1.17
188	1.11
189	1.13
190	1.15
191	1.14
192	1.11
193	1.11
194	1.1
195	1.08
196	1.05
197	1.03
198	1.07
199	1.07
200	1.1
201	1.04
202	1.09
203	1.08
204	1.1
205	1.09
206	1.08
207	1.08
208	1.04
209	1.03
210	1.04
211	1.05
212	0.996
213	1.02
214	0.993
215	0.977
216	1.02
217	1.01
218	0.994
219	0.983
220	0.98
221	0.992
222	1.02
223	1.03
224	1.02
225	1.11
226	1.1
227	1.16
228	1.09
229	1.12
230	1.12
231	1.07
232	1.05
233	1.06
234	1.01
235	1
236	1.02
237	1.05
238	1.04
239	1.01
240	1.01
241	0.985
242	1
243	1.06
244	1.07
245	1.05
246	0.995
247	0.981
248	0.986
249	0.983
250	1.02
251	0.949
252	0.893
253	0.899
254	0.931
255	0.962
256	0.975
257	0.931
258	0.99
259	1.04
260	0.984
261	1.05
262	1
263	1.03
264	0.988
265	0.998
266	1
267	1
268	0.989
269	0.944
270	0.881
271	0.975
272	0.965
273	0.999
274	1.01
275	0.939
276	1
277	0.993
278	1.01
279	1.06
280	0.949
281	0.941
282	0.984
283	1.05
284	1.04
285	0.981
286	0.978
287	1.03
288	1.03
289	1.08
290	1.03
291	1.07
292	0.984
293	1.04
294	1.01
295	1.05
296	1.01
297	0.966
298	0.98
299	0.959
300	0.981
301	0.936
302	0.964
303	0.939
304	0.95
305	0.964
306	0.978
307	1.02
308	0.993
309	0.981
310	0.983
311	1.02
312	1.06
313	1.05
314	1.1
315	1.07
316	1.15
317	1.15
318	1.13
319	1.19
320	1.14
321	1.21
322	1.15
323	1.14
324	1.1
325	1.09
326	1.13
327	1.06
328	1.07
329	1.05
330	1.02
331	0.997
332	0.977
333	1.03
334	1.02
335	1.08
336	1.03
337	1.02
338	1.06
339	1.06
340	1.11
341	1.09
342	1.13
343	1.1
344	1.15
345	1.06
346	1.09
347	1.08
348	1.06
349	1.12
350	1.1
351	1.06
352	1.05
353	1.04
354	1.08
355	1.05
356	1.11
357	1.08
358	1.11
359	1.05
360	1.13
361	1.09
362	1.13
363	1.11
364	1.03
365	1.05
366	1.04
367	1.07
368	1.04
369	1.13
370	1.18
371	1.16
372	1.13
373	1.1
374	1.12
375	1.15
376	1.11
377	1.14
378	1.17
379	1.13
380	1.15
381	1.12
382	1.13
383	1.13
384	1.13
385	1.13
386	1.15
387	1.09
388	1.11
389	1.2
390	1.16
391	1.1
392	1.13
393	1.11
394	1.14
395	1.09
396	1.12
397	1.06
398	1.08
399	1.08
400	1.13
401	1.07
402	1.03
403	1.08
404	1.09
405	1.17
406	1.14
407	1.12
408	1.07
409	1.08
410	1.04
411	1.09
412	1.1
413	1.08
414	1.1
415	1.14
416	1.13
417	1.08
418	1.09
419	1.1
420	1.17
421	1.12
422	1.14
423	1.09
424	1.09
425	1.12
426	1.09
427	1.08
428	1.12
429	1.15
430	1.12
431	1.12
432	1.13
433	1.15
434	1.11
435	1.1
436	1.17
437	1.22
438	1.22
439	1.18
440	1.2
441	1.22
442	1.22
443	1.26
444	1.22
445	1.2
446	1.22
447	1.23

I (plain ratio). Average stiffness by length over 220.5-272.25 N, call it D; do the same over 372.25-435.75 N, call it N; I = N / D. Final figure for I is 1.10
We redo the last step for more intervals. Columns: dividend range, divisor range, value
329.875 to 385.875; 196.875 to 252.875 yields 1.05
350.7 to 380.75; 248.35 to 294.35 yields 1.11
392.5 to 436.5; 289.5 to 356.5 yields 1.05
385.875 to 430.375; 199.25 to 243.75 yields 1.06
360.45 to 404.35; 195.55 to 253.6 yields 1.07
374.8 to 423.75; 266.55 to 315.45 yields 1.12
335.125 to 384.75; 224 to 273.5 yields 1.09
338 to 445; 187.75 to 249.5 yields 1.06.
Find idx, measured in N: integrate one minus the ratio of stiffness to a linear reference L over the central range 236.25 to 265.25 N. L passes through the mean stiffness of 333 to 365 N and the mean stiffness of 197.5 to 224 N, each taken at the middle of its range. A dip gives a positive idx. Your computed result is 1.49 N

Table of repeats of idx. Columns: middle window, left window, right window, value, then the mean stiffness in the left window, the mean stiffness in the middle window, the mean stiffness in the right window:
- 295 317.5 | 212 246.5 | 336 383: 1.3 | 1.04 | 1.01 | 1.1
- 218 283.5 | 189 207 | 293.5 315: 2.2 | 1.09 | 1.01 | 0.997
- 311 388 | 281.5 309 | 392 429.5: -3.5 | 1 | 1.1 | 1.1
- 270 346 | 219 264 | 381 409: 1.6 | 1.02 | 1.04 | 1.11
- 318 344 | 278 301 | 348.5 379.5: -0.6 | 1.01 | 1.08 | 1.1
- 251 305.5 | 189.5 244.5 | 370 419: 4.4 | 1.05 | 0.987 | 1.11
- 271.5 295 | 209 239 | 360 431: 1.2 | 1.04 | 1.01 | 1.11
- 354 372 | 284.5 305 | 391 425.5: -0.5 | 0.998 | 1.09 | 1.1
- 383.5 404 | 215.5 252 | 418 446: 0.4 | 1.03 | 1.11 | 1.15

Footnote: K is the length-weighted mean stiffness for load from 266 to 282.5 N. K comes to 0.978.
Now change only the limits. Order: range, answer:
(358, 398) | 1.12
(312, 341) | 1.08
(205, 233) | 1.04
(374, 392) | 1.13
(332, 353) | 1.07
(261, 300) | 0.999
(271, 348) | 1.04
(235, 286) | 0.992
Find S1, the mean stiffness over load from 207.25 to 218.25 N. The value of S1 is 1.02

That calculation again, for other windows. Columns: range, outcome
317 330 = 1.12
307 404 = 1.09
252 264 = 0.978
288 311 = 0.995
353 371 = 1.09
